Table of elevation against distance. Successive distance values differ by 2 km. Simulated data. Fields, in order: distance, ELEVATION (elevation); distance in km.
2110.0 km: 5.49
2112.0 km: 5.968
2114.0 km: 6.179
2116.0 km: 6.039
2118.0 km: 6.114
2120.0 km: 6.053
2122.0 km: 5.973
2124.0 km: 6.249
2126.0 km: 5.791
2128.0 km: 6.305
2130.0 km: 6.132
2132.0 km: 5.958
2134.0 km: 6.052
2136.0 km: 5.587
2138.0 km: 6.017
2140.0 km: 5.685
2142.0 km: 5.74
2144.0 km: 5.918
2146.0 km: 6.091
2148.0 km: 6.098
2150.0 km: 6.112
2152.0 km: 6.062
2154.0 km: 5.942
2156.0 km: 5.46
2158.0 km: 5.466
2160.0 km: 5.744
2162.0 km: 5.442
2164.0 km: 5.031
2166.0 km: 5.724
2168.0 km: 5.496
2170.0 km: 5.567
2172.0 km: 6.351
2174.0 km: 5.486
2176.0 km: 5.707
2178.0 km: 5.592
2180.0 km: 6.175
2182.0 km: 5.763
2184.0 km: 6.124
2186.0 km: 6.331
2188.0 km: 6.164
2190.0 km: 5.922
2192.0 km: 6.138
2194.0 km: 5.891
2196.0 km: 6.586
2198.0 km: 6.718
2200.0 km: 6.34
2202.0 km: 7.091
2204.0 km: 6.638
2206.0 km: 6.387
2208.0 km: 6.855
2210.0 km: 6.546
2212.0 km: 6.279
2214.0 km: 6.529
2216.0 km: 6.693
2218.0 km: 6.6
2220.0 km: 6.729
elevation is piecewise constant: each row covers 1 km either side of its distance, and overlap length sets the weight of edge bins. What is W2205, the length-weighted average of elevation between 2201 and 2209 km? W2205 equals 6.74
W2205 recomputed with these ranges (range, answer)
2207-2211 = 6.7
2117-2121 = 6.08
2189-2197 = 6.13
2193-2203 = 6.53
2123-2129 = 6.11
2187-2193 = 6.07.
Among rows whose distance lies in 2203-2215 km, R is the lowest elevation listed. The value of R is 6.279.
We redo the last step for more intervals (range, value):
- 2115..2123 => 5.973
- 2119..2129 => 5.791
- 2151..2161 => 5.46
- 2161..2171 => 5.031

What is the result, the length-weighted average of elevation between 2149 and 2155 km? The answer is 6.04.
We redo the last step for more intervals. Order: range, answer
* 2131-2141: 5.86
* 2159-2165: 5.41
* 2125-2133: 6.05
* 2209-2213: 6.41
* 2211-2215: 6.4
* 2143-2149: 6.04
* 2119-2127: 6.02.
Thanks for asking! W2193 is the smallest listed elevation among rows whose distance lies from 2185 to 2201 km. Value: 5.891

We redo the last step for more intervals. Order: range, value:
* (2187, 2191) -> 5.922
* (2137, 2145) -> 5.685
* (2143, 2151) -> 5.918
